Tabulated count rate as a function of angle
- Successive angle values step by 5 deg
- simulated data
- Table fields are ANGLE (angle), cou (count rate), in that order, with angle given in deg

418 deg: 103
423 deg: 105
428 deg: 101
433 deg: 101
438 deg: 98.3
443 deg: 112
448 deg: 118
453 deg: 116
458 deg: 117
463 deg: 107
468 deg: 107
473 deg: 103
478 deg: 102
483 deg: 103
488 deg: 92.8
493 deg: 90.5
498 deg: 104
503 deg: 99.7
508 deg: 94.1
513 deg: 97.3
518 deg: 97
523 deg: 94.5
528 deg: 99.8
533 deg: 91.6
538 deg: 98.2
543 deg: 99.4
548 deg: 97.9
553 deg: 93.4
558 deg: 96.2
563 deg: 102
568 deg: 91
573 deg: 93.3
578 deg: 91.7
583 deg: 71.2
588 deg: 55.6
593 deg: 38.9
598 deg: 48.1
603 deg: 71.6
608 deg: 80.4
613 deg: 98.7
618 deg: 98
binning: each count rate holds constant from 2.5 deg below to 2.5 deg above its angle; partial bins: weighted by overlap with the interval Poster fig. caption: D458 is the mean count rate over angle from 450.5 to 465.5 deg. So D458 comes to 113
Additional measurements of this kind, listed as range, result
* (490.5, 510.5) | 97.1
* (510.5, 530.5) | 97.2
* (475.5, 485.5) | 102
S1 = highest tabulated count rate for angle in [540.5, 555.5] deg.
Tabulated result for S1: 99.4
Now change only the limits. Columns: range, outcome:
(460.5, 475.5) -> 107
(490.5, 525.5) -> 104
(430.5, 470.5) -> 118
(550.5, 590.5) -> 102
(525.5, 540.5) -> 99.8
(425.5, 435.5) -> 101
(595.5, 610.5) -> 80.4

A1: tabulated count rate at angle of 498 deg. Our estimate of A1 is 104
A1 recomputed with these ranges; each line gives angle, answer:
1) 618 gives 98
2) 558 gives 96.2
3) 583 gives 71.2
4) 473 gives 103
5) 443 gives 112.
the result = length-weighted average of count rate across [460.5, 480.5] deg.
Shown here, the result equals 105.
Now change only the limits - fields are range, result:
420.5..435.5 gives 102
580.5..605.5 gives 57.1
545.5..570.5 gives 96.1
